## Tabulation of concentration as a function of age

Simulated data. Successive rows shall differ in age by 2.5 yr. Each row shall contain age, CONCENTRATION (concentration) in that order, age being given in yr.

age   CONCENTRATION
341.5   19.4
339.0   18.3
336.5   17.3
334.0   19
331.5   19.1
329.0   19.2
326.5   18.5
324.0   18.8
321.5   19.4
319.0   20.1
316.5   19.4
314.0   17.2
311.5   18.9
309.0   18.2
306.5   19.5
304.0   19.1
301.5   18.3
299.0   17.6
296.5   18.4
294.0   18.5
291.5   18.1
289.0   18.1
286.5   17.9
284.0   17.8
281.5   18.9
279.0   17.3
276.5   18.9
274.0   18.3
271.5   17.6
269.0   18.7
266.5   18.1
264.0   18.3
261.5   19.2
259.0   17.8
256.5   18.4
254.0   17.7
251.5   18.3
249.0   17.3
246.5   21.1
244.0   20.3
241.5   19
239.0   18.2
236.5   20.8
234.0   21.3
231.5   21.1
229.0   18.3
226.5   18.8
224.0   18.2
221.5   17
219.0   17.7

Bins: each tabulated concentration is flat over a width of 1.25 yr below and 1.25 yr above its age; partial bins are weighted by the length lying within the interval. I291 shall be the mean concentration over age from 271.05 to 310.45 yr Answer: 18.3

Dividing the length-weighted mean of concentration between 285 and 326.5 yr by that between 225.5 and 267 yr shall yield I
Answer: 0.97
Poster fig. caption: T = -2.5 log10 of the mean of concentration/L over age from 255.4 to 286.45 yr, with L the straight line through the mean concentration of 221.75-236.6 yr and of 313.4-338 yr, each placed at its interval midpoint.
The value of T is 0.05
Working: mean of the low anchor 19.5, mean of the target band 18.3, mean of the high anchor 18.8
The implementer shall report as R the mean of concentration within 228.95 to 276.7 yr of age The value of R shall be 19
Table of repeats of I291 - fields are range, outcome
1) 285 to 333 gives 18.6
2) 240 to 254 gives 19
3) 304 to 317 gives 18.6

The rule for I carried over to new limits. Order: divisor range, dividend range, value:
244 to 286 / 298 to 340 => 1.02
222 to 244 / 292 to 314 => 0.95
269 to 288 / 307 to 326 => 1.04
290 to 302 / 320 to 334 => 1.05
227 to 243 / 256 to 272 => 0.93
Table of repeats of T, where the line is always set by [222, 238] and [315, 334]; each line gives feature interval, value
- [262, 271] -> 0.06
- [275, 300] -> 0.07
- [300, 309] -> 0.03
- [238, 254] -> 0.03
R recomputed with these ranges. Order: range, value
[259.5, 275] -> 18.3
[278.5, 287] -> 18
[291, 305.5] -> 18.4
